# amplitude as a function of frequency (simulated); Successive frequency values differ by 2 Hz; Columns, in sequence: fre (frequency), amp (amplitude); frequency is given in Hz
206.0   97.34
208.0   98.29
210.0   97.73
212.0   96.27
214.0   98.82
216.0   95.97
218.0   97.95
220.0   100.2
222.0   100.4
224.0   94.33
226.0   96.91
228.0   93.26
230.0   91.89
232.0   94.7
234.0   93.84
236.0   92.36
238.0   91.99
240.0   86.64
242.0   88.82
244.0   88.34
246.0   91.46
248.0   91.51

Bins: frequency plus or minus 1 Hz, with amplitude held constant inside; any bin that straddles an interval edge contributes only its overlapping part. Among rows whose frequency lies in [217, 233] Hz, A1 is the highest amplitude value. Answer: 100.4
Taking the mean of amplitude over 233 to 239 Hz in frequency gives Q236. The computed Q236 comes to 92.7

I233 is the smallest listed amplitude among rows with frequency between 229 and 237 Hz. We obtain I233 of 91.89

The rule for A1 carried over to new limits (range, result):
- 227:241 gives 94.7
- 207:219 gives 98.82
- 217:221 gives 100.2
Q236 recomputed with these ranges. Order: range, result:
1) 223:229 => 94.8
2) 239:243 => 87.7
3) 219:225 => 98.3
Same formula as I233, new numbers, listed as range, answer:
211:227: 94.33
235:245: 86.64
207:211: 97.73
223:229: 93.26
